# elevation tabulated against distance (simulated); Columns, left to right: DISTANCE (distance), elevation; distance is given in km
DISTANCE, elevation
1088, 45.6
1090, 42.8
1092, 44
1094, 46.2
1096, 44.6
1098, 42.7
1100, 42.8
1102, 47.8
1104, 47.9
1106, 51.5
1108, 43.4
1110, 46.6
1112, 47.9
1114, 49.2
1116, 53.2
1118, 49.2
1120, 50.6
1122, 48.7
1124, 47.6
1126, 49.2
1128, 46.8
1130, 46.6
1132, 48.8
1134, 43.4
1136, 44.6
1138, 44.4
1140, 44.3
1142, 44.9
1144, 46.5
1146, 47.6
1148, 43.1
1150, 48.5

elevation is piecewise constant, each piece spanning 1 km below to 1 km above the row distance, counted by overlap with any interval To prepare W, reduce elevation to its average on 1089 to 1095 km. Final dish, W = 44.3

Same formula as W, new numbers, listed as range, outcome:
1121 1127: 48.5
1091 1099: 44.4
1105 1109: 47.5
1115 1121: 51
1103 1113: 47.5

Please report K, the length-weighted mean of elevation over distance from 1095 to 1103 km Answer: 44.5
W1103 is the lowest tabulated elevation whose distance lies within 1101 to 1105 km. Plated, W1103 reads 47.8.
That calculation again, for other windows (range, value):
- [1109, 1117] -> 46.6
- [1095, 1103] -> 42.7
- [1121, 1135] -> 43.4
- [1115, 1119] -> 49.2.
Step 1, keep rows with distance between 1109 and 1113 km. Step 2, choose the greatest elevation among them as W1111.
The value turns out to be 47.9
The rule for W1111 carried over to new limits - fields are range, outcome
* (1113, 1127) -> 53.2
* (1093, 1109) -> 51.5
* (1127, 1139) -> 48.8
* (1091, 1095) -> 46.2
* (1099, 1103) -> 47.8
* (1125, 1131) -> 49.2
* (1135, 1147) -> 47.6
